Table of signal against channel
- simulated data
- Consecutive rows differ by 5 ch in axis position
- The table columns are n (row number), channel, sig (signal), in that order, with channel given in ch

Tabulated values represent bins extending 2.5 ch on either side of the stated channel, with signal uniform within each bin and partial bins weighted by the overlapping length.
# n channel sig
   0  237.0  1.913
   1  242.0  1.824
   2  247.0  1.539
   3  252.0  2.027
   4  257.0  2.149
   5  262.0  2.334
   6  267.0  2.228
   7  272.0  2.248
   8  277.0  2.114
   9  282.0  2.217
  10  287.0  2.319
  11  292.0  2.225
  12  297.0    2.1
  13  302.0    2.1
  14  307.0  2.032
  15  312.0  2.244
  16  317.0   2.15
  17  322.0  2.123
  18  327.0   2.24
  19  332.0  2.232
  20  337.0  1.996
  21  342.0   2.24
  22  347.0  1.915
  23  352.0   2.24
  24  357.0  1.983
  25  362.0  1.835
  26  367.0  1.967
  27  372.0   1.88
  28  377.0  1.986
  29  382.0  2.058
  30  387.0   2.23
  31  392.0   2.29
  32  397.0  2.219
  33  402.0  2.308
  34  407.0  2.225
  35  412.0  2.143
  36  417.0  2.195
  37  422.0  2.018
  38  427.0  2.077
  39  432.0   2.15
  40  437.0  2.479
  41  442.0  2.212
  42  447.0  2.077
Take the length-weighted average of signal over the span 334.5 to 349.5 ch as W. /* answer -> 2.05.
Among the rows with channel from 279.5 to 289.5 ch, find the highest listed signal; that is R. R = 2.319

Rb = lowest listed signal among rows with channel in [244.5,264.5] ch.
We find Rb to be 1.539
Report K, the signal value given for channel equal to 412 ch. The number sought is 2.143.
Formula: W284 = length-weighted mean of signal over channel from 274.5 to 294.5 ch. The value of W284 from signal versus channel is 2.22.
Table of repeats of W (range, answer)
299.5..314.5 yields 2.13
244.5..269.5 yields 2.06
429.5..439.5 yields 2.31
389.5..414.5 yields 2.24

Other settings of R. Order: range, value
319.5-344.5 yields 2.24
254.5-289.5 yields 2.334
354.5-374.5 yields 1.983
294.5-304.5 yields 2.1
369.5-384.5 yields 2.058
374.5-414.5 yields 2.308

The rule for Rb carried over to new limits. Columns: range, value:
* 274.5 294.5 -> 2.114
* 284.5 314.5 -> 2.032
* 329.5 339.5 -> 1.996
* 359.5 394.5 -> 1.835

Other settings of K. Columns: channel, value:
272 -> 2.248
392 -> 2.29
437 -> 2.479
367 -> 1.967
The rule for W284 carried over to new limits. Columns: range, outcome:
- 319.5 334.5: 2.2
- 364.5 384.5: 1.97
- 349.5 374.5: 1.98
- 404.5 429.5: 2.13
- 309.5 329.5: 2.19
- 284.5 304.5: 2.19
